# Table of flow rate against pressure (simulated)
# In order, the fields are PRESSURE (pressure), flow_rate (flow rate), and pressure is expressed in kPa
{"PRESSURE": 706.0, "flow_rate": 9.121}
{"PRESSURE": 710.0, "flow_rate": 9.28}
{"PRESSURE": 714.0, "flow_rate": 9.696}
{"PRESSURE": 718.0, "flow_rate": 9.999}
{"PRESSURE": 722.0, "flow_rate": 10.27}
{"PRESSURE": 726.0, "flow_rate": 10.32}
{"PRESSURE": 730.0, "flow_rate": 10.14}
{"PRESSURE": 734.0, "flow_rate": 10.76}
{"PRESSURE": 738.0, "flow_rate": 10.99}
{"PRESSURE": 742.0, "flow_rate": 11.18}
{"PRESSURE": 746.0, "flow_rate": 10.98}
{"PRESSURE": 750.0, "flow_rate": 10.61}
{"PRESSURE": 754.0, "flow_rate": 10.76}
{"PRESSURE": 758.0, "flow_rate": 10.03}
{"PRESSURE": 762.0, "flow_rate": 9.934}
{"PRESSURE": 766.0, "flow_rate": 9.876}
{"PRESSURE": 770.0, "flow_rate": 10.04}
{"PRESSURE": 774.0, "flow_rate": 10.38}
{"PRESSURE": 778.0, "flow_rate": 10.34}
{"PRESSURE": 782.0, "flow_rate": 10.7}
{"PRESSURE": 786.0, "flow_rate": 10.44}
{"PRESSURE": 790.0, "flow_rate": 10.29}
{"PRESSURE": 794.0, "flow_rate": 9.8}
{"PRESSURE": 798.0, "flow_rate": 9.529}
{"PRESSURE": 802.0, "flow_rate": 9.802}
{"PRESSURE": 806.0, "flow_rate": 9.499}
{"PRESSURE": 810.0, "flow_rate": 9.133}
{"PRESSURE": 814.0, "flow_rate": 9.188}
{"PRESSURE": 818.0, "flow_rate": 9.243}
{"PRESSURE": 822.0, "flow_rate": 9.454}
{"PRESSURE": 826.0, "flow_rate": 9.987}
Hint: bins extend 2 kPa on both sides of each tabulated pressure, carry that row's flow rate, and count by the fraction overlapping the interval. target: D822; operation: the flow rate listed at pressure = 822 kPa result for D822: 9.454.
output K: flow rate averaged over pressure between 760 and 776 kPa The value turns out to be 10.1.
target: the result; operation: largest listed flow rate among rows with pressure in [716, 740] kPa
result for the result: 10.99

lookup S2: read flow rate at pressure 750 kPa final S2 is 10.61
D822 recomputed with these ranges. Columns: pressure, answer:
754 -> 10.76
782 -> 10.7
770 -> 10.04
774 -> 10.38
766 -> 9.876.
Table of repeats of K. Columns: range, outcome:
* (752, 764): 10.2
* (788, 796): 10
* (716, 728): 10.2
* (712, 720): 9.85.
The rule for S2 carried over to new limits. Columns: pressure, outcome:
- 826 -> 9.987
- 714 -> 9.696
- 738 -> 10.99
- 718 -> 9.999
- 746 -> 10.98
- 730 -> 10.14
